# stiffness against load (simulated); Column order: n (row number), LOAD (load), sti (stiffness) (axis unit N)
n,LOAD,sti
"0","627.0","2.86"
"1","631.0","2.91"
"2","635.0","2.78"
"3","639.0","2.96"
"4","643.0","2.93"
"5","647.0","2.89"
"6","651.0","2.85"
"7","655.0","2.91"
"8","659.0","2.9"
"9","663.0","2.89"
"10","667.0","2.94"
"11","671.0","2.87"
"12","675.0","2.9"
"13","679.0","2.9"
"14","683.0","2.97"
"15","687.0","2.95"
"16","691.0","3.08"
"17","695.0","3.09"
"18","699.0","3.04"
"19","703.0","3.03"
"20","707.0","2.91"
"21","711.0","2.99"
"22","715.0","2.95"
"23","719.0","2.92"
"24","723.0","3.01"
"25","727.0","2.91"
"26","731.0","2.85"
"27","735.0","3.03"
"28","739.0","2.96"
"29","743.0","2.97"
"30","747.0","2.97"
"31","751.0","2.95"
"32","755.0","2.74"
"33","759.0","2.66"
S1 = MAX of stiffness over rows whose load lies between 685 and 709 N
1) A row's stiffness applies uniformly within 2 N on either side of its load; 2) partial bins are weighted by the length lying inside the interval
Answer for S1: 3.09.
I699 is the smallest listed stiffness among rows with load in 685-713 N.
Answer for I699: 2.91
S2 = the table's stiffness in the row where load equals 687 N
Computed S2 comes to 2.95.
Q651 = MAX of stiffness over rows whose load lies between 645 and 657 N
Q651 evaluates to 2.91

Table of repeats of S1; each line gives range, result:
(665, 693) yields 3.08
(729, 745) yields 3.03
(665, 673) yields 2.94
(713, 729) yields 3.01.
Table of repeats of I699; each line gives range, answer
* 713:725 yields 2.92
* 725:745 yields 2.85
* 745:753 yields 2.95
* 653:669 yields 2.89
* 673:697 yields 2.9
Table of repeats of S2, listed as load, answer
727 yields 2.91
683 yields 2.97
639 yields 2.96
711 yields 2.99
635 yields 2.78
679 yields 2.9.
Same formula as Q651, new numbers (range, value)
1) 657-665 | 2.9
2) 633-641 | 2.96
